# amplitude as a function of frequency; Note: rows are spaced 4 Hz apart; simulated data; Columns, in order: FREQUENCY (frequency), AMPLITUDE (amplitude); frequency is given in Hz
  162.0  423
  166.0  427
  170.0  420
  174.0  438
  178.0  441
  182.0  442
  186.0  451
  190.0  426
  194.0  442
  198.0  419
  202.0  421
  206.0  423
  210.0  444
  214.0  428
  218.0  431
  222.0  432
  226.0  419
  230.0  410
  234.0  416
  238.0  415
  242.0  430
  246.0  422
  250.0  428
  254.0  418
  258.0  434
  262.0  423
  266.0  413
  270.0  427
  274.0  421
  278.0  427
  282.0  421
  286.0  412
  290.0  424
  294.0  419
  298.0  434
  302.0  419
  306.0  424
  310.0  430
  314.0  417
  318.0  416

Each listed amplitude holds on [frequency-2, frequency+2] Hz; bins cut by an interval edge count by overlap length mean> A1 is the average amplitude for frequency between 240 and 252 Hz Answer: 427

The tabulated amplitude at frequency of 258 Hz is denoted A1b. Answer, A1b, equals 434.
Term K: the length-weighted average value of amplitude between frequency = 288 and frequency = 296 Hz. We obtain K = 422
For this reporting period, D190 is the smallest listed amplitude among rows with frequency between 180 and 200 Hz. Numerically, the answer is 419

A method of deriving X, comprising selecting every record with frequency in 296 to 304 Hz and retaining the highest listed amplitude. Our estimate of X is 434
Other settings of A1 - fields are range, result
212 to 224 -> 430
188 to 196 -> 434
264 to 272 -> 420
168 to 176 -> 429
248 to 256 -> 423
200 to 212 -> 429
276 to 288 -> 420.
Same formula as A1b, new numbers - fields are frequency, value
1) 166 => 427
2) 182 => 442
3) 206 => 423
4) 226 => 419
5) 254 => 418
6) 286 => 412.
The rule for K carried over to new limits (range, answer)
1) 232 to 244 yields 420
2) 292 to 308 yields 424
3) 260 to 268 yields 418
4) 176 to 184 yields 442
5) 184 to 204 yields 432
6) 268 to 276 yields 424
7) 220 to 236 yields 419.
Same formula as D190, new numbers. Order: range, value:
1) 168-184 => 420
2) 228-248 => 410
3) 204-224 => 423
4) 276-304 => 412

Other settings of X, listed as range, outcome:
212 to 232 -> 432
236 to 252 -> 430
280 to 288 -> 421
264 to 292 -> 427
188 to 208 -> 442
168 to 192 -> 451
